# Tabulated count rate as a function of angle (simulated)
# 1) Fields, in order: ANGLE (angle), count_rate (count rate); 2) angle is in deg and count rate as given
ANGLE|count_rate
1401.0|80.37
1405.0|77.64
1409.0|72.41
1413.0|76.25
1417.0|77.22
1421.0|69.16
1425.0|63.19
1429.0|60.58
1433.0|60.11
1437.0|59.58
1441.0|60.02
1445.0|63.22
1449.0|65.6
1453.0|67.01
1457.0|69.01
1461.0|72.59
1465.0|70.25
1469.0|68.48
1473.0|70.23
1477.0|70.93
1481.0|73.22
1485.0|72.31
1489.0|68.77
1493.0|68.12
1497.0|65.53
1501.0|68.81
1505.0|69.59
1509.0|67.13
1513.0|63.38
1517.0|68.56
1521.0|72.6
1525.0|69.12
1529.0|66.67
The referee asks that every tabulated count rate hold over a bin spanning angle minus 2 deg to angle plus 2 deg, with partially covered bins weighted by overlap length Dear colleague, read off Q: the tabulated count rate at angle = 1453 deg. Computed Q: 67.01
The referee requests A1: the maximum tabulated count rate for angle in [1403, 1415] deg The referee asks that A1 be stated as 77.64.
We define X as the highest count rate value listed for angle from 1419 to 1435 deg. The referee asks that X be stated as 69.16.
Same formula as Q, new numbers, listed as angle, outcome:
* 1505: 69.59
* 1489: 68.77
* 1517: 68.56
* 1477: 70.93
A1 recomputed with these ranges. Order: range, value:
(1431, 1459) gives 69.01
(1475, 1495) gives 73.22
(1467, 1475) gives 70.23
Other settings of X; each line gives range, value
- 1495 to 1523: 72.6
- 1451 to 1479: 72.59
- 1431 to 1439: 60.11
